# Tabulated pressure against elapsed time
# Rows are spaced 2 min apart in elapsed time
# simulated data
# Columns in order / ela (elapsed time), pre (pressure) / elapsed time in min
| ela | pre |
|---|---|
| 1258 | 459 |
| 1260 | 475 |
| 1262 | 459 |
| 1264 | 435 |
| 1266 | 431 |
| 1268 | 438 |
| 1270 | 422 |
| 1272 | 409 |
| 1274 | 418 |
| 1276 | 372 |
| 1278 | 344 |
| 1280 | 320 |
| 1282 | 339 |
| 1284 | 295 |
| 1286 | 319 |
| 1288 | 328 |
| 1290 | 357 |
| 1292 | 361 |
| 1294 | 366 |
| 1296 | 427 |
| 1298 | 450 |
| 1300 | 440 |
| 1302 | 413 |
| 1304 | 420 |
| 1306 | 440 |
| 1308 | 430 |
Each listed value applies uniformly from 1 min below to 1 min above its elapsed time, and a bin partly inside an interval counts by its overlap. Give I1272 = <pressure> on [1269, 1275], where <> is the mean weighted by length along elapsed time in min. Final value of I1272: 416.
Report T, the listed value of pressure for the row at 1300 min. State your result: 440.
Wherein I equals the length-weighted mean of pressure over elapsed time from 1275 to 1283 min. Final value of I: 344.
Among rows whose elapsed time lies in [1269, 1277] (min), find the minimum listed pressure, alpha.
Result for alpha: 372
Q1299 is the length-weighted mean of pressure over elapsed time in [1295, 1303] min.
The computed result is 432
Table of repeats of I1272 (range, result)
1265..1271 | 430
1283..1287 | 307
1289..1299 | 392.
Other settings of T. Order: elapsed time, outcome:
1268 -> 438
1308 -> 430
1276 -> 372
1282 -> 339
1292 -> 361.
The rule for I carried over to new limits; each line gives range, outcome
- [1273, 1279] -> 378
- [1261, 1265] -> 447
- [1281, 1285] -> 317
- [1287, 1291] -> 342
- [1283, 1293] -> 332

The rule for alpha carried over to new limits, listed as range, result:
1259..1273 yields 409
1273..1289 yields 295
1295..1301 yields 427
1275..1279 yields 344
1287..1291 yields 328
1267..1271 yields 422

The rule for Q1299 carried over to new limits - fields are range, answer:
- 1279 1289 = 320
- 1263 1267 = 433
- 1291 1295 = 364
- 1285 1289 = 324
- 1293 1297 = 396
